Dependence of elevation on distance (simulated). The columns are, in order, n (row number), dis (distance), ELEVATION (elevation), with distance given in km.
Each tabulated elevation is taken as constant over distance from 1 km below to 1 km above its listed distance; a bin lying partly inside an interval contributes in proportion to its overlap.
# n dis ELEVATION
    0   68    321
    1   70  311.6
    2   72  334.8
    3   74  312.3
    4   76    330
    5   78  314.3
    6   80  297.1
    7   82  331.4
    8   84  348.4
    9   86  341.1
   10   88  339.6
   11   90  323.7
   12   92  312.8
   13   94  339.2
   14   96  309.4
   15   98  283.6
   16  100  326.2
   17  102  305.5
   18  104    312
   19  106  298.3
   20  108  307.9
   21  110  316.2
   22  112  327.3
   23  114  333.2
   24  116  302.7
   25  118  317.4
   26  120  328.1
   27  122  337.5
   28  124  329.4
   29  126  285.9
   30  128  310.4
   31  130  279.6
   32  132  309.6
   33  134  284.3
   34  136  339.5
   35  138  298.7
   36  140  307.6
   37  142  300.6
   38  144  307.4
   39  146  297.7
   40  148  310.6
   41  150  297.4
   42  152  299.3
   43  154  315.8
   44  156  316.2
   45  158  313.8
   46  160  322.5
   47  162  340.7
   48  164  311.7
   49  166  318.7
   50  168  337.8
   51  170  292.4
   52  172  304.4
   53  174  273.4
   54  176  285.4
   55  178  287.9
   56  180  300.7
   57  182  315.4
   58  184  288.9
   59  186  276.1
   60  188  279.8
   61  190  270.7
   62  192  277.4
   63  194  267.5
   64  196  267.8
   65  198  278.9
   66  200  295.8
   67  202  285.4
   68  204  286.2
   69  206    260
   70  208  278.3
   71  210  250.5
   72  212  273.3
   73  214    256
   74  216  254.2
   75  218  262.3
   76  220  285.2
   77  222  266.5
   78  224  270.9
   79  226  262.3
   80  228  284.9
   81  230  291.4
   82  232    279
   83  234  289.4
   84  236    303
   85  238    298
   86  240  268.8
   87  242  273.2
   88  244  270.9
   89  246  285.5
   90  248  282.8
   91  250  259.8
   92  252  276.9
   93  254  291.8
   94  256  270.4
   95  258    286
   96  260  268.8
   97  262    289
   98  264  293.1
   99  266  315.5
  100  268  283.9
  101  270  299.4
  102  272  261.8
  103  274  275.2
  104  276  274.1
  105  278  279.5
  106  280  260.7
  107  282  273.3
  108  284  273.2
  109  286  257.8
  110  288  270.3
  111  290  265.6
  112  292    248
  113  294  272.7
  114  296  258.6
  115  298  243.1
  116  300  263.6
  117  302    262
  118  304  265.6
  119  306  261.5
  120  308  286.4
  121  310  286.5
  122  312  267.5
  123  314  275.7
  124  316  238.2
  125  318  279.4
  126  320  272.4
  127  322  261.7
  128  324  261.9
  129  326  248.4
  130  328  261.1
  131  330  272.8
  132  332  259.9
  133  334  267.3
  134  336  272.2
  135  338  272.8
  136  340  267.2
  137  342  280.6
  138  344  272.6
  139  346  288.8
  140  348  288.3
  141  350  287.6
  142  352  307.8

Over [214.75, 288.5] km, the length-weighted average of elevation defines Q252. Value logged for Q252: 278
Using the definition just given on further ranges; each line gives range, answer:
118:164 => 311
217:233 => 275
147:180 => 308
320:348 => 269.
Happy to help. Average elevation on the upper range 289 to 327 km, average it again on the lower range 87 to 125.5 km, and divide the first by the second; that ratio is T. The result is 0.8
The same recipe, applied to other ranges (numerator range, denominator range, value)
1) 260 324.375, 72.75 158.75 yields 0.86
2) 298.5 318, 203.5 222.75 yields 1.00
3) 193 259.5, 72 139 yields 0.87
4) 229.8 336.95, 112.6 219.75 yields 0.92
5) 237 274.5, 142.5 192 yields 0.93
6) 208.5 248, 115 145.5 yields 0.89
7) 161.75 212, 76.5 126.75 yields 0.90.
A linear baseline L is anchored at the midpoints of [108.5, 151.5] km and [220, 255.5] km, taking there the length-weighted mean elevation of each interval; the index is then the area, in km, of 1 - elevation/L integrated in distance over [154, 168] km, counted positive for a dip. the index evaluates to -0.9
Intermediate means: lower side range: 310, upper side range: 280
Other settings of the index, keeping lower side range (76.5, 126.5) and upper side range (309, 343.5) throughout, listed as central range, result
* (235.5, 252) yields 0.4 km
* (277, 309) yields 1.2 km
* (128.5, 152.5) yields 0.6 km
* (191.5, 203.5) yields 0.7 km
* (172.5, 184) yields 0.3 km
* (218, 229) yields 0.7 km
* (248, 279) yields 0.0 km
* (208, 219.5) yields 1.2 km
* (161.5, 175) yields -0.3 km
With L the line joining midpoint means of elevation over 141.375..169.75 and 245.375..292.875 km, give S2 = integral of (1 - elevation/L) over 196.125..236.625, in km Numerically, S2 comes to 2.5 km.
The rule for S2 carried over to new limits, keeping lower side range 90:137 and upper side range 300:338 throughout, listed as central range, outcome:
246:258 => 0.2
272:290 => 0.4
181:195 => 0.7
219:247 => 0.5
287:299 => 0.6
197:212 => 0.8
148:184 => -0.7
